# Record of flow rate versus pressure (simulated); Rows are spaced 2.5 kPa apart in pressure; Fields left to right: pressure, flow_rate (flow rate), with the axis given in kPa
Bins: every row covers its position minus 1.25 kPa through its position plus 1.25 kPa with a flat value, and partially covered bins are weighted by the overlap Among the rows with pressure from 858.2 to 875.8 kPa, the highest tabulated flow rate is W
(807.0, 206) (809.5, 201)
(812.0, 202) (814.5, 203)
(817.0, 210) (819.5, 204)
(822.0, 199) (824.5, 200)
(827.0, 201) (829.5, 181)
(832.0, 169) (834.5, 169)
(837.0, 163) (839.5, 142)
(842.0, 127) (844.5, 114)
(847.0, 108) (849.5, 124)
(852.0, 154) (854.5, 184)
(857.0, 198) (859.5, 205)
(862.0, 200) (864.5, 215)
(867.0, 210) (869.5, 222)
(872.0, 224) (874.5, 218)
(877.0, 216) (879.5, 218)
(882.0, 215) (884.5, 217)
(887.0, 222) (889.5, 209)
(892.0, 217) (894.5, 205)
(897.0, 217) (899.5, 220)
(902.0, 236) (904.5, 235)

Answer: 224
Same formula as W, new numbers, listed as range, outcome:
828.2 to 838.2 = 181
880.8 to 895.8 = 222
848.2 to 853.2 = 154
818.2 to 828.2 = 204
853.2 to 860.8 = 205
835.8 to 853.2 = 163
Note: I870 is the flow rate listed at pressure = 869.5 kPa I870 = 222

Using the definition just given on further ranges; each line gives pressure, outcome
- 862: 200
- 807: 206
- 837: 163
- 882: 215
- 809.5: 201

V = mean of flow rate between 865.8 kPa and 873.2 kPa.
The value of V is 219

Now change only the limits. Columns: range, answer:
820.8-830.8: 195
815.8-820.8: 207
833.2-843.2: 150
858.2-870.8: 210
